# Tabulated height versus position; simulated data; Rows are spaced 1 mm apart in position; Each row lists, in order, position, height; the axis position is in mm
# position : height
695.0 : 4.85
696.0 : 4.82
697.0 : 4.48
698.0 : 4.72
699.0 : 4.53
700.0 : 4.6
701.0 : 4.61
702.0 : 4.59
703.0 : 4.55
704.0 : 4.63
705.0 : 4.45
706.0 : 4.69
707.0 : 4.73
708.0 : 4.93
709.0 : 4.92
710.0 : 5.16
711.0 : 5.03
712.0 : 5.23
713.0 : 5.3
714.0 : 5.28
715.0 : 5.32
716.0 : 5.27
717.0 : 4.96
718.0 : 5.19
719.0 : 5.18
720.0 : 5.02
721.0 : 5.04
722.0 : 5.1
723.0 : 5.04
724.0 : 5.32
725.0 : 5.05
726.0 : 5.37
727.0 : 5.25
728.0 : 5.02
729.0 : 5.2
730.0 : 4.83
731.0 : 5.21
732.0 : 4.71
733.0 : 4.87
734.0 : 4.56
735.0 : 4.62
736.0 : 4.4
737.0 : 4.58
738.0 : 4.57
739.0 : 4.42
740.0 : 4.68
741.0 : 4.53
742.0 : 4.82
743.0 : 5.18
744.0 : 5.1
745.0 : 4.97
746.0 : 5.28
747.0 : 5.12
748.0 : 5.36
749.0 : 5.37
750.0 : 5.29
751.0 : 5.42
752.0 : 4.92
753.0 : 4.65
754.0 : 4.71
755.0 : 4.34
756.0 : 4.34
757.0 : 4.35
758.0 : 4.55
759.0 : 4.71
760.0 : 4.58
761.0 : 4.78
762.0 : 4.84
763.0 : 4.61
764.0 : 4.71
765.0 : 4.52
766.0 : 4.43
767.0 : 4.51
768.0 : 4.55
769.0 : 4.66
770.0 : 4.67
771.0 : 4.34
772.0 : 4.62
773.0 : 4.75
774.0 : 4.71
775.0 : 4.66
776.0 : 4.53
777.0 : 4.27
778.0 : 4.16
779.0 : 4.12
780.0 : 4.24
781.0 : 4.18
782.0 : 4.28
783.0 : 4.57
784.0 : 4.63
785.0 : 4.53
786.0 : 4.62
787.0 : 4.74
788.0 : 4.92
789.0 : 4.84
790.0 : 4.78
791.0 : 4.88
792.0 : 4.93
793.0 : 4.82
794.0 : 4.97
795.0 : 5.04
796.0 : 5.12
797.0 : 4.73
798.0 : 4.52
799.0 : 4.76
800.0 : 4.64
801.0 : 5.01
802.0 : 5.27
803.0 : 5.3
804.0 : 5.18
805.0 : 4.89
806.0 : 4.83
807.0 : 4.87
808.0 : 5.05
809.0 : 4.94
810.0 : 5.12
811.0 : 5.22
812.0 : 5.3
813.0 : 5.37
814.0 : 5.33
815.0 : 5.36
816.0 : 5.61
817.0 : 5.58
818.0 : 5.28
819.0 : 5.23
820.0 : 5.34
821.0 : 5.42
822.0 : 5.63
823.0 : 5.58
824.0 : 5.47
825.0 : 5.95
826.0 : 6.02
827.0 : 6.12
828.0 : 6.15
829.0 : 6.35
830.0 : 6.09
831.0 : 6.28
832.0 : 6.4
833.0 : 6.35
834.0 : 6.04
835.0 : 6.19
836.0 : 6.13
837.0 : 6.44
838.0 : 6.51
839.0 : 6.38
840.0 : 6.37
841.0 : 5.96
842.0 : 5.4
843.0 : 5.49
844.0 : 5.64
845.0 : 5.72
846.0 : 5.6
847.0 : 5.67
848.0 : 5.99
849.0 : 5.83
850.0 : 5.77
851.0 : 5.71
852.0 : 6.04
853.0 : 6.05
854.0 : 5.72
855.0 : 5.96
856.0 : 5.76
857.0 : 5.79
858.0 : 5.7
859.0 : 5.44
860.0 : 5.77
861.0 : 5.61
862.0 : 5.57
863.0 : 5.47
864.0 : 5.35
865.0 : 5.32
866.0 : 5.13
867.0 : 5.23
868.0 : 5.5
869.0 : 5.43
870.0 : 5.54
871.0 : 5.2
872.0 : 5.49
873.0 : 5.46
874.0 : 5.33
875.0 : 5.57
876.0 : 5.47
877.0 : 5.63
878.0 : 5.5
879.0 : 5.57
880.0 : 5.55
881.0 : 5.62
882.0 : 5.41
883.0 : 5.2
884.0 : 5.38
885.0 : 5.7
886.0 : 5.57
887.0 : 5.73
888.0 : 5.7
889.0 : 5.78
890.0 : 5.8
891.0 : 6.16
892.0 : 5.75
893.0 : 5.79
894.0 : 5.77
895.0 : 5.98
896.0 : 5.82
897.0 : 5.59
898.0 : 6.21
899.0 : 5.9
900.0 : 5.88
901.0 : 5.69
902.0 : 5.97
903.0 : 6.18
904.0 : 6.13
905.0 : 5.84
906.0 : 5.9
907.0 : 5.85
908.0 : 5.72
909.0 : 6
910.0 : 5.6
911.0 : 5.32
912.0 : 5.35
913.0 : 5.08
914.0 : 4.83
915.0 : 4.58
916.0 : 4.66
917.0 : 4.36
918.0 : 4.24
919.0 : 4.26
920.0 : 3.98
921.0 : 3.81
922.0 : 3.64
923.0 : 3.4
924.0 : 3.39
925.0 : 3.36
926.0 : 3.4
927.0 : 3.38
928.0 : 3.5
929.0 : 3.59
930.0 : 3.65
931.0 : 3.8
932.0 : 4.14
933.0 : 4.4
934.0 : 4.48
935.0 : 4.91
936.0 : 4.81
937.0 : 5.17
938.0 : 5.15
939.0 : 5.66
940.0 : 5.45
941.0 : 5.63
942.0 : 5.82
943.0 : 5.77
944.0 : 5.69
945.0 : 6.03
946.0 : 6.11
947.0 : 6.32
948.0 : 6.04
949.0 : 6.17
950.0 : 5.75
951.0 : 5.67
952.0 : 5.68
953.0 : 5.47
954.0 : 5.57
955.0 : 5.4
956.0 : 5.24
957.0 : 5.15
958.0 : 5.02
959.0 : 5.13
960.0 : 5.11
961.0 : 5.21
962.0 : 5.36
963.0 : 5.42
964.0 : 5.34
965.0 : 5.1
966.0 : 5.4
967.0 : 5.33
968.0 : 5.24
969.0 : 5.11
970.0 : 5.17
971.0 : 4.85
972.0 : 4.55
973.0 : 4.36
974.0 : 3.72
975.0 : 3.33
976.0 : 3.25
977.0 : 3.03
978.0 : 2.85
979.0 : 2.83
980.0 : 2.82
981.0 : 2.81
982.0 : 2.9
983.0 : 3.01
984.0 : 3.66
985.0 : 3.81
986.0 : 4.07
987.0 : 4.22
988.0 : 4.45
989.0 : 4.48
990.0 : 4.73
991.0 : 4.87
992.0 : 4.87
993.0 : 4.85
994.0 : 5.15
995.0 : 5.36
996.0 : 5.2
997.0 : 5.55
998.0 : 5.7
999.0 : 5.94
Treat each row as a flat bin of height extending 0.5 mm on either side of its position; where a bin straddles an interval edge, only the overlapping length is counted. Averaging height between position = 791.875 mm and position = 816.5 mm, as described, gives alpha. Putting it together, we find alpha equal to 5.05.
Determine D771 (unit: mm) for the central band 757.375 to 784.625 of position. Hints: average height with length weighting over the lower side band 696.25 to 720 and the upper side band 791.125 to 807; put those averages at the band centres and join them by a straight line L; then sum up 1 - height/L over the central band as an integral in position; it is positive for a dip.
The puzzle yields 2.2 mm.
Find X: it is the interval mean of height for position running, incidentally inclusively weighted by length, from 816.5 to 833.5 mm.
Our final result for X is 5.84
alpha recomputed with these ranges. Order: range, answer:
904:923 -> 4.94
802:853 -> 5.69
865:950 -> 5.22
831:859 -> 5.95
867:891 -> 5.53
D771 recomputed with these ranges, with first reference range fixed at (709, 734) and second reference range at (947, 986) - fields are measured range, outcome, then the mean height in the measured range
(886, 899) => -2.9 mm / 5.83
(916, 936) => 3.4 mm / 3.92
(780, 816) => 0.4 mm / 4.9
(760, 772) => 1.0 mm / 4.6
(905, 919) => -1.3 mm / 5.18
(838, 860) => -4.3 mm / 5.82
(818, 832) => -2.6 mm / 5.82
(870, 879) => -1.2 mm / 5.47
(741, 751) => -0.2 mm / 5.15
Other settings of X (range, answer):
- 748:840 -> 5.09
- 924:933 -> 3.64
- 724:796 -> 4.74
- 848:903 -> 5.65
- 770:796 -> 4.62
